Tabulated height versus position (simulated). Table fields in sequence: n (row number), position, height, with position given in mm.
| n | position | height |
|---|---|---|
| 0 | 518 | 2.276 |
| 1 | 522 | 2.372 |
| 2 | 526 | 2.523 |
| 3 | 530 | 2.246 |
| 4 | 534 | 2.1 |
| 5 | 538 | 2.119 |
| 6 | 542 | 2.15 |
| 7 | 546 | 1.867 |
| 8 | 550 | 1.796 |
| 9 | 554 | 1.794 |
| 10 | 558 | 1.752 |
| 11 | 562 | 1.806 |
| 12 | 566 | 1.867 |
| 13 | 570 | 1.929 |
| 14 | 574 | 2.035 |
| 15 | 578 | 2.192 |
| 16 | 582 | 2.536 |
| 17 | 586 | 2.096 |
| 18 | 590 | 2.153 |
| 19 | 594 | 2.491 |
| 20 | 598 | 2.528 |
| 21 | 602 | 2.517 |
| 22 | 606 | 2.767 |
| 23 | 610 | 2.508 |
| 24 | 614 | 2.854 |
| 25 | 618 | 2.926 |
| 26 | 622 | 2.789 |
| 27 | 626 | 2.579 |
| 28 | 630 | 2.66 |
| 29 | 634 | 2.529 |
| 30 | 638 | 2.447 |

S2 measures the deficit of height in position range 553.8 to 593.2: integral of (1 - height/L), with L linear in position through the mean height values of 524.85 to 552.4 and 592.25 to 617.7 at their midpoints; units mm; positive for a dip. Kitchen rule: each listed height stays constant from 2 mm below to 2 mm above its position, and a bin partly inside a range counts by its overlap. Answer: 5.7 mm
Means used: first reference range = 2.1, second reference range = 2.63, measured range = 2.04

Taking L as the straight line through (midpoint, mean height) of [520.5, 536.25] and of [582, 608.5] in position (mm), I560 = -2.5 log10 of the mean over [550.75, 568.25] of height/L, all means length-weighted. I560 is 0.29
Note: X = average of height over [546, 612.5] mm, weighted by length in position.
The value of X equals 2.17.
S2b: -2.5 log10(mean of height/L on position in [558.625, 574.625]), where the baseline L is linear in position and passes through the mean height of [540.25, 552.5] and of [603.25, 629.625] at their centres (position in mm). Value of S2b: 0.15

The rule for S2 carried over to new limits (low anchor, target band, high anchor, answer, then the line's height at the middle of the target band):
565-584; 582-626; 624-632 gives -3.0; 2.4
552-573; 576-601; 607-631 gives -1.1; 2.25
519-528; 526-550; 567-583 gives 2.5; 2.34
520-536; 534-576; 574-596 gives 6.8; 2.29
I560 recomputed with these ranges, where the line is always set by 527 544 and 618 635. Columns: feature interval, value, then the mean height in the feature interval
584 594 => 0.128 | 2.2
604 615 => -0.045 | 2.7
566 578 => 0.189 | 2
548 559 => 0.265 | 1.78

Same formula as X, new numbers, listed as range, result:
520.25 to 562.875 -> 2.05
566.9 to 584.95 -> 2.15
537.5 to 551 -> 1.98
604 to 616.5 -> 2.72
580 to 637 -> 2.56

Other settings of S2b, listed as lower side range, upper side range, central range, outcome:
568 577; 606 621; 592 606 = -0.021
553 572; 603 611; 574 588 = -0.038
